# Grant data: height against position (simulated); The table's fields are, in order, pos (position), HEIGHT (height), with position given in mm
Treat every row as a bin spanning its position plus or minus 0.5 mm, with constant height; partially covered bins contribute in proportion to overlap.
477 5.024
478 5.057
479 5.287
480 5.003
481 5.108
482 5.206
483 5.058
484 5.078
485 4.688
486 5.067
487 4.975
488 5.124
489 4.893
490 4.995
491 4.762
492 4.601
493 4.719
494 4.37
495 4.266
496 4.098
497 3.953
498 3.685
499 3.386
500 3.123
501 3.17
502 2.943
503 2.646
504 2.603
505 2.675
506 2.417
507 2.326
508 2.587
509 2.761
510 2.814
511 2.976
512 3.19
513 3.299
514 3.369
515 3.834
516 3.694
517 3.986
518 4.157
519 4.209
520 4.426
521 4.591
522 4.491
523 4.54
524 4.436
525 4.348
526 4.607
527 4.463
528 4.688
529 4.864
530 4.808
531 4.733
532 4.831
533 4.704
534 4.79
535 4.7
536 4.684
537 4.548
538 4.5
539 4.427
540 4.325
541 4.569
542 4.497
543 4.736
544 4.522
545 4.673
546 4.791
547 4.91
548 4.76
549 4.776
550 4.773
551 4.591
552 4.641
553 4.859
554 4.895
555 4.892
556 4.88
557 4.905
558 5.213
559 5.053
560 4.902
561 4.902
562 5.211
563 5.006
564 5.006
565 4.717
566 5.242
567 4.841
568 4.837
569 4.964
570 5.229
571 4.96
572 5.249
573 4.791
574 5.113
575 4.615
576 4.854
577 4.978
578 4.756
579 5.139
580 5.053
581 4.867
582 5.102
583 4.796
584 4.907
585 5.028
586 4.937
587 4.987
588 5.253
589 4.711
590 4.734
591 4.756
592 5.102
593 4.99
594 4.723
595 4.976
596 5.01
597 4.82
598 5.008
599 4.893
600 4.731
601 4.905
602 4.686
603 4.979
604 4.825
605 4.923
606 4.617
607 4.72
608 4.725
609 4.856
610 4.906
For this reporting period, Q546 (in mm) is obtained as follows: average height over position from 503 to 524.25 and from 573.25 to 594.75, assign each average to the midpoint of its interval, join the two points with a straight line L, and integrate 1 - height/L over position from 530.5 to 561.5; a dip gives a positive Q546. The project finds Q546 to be -4.58 mm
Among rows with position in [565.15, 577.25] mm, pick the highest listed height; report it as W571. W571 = 5.249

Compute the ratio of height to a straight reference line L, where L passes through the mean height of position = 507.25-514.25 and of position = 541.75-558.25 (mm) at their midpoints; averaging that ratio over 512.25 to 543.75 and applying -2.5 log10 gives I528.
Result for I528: -0.177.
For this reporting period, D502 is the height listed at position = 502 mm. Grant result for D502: 2.943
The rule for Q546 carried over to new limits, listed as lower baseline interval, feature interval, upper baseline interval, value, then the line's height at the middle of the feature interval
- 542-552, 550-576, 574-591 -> -0.7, 4.81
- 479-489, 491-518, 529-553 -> 8.3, 4.91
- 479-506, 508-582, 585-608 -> -0.3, 4.55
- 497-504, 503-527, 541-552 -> 0.7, 3.65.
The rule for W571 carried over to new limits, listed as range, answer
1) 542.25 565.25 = 5.213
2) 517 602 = 5.253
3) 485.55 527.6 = 5.124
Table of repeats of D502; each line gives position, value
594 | 4.723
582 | 5.102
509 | 2.761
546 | 4.791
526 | 4.607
